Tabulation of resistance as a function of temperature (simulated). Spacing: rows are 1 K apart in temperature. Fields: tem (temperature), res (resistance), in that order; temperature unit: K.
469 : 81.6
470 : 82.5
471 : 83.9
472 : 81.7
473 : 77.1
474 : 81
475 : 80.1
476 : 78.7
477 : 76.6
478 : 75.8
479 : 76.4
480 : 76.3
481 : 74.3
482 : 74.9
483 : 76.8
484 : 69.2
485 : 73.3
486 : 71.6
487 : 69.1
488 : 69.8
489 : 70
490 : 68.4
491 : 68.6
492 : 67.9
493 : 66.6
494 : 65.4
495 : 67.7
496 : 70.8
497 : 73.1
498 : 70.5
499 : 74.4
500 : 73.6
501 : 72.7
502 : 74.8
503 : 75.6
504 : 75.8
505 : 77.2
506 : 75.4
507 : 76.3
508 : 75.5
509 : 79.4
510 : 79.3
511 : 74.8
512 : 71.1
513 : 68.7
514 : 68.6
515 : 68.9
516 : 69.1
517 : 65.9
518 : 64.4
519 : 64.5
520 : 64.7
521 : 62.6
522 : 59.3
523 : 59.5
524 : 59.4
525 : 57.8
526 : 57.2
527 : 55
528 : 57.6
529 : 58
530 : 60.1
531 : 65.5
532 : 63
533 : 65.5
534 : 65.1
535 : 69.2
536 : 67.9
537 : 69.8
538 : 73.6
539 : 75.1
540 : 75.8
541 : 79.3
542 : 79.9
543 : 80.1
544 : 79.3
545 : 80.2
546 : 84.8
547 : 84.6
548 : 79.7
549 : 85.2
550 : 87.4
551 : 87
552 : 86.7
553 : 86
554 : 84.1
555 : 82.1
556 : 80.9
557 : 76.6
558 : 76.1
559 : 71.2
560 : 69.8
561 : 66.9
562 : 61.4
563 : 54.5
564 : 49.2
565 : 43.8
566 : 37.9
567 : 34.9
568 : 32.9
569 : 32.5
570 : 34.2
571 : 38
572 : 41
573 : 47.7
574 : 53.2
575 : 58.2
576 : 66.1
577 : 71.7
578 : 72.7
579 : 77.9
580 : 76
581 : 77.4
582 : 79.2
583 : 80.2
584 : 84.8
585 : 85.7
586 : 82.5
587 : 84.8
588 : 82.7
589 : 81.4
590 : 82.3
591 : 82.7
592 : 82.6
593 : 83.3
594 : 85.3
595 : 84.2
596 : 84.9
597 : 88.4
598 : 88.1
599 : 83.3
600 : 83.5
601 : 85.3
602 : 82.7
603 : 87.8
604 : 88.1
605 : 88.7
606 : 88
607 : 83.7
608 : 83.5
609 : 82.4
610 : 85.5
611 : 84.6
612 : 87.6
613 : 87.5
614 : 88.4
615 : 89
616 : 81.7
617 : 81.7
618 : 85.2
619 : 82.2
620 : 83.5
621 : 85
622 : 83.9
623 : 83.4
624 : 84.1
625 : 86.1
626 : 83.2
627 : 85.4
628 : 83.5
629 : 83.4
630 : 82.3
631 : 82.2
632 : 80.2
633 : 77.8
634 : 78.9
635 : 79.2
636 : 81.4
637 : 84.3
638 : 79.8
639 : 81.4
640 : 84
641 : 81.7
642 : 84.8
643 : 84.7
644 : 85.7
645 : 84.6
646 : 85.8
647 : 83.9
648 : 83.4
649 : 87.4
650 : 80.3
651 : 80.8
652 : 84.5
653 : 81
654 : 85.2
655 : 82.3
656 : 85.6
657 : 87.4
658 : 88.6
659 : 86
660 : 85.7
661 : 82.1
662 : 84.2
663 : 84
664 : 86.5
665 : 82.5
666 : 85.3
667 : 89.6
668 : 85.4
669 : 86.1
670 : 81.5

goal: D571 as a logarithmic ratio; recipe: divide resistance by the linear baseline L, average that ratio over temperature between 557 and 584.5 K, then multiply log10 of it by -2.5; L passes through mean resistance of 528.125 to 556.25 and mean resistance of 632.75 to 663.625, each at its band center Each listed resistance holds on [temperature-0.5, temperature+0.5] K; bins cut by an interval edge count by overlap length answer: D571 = 0.30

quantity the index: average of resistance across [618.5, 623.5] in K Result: 83.6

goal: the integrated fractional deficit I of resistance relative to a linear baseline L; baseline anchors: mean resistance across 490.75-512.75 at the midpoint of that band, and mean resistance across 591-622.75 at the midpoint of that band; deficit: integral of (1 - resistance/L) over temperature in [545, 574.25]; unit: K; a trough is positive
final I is 5.6 K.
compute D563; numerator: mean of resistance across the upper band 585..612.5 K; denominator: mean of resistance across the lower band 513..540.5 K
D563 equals 1.3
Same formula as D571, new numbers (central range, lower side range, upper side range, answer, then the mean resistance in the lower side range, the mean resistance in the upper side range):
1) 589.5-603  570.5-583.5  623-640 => -0.19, 64.6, 82.2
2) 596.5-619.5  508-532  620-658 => -0.09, 65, 83.3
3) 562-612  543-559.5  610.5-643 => 0.15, 81.9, 83.4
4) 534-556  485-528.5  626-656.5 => -0.10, 68.9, 82.9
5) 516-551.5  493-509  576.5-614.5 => 0.10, 73.2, 83.4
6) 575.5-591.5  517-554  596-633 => 0.00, 71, 84.7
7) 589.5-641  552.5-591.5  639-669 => -0.11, 66.2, 84.6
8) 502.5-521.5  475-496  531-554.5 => 0.05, 72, 77.5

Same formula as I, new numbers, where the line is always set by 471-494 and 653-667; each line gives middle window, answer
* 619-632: -0.1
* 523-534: 2.4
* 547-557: -0.7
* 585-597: -0.4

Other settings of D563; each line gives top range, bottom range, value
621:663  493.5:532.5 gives 1.23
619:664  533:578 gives 1.25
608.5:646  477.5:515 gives 1.15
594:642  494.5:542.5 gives 1.22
